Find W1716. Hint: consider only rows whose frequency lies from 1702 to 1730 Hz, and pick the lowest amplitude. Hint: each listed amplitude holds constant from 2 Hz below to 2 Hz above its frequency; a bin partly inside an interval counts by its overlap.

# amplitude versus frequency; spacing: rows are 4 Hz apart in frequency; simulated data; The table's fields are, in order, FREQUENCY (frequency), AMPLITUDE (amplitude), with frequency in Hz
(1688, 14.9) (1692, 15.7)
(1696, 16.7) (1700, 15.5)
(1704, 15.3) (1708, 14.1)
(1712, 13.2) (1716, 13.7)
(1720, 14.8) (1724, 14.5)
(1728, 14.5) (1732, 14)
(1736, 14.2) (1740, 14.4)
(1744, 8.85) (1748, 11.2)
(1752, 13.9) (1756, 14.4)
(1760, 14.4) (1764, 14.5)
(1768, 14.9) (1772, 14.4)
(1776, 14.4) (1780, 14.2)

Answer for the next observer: 13.2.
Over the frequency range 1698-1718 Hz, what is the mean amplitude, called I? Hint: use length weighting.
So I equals 14.4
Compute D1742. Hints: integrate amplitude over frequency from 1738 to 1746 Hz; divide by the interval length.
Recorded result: 11.6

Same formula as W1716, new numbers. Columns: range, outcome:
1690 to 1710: 14.1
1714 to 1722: 13.7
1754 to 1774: 14.4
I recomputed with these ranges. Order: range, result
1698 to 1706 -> 15.4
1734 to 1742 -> 14.3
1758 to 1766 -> 14.4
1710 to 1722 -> 13.9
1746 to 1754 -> 12.6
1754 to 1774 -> 14.5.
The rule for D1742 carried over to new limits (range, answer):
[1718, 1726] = 14.7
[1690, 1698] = 16.2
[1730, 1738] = 14.1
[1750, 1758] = 14.2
